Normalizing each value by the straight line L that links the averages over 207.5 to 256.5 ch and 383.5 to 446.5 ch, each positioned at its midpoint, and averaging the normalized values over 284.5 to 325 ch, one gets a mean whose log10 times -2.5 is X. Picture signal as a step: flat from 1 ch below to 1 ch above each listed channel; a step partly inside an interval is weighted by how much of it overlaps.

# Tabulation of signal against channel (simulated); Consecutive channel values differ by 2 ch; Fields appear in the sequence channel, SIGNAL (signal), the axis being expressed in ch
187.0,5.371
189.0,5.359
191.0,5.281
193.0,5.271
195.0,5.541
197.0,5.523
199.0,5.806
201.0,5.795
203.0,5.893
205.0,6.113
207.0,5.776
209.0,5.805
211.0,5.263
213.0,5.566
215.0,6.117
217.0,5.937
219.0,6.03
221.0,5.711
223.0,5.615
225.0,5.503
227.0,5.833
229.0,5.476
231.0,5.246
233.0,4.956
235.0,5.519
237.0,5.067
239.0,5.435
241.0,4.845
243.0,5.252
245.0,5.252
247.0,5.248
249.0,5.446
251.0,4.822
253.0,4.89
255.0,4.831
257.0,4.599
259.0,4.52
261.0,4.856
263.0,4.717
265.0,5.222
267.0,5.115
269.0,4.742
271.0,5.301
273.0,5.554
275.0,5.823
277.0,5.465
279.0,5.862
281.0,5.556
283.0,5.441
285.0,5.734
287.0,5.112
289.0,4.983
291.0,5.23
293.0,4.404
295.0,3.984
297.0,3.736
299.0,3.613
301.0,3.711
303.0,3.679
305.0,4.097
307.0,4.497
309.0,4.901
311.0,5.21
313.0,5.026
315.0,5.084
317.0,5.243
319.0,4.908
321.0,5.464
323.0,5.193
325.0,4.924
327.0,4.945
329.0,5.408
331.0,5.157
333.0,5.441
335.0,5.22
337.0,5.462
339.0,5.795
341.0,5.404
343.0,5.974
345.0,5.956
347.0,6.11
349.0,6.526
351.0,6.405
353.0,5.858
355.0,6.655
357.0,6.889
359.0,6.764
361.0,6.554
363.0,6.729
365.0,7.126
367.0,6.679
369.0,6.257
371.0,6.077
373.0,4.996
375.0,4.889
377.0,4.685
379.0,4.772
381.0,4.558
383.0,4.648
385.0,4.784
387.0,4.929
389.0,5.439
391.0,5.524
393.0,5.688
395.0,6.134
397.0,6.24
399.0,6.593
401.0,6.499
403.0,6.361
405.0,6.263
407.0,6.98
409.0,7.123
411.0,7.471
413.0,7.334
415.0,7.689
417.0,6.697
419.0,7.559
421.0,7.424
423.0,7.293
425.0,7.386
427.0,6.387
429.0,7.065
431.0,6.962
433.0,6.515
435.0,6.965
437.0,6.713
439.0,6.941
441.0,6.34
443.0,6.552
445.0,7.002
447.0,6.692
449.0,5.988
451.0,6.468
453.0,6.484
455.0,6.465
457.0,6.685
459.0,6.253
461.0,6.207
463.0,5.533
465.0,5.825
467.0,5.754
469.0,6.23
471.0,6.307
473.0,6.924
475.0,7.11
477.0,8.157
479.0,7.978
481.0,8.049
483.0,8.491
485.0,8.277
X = 0.25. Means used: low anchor 5.4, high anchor 6.59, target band 4.68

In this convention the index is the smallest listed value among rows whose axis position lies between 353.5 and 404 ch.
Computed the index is 4.558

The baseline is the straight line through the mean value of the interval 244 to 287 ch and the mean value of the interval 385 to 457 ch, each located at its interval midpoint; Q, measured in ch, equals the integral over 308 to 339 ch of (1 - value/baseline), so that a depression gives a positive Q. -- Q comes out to 2.9 ch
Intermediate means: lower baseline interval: 5.19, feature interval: 5.19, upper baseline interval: 6.61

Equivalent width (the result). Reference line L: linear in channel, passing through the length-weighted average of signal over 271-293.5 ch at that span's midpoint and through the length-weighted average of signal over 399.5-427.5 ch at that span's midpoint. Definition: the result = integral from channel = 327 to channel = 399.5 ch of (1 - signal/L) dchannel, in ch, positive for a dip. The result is 7.1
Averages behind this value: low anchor 5.4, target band 5.77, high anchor 7.04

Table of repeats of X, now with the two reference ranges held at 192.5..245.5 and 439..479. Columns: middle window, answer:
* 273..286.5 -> 0.036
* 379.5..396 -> 0.198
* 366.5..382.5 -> 0.167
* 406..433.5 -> -0.126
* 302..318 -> 0.249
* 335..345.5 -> 0.072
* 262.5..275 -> 0.116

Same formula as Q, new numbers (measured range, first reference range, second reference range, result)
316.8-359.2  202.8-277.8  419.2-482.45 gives 2.14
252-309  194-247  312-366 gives 8.47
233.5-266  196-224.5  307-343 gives 3.24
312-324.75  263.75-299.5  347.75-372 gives 1.37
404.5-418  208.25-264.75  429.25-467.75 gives -1.85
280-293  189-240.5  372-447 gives 1.30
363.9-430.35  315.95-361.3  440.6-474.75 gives -2.03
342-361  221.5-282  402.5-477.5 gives -1.06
